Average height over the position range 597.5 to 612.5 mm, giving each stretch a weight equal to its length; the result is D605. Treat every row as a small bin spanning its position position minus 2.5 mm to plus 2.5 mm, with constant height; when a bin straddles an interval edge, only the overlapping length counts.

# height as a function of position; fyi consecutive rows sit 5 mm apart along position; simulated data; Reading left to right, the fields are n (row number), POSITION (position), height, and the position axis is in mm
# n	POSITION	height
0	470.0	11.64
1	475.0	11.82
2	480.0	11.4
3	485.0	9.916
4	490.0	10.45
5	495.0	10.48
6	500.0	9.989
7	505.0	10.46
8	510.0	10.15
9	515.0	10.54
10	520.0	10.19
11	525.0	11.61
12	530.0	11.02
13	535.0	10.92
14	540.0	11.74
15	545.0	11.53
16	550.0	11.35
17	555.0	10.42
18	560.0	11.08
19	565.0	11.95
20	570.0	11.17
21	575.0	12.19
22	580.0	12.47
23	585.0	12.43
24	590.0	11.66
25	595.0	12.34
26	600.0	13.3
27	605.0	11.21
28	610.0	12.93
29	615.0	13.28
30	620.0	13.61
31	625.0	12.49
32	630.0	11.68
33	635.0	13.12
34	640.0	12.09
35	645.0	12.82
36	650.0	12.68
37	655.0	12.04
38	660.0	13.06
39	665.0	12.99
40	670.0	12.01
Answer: 12.5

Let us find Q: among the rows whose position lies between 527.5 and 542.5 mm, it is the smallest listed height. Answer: 10.92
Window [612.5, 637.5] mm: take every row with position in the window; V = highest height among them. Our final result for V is 13.61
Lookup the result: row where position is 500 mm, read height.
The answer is 9.989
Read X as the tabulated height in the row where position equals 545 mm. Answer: 11.53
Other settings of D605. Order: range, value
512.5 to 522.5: 10.4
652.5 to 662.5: 12.6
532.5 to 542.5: 11.3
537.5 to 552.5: 11.5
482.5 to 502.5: 10.2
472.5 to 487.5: 11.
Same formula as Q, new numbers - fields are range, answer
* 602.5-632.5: 11.21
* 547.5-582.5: 10.42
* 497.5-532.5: 9.989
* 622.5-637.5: 11.68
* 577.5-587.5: 12.43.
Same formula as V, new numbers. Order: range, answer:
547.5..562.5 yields 11.35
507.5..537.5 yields 11.61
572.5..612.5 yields 13.3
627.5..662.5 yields 13.12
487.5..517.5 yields 10.54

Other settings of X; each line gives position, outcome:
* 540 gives 11.74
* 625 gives 12.49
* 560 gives 11.08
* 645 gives 12.82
